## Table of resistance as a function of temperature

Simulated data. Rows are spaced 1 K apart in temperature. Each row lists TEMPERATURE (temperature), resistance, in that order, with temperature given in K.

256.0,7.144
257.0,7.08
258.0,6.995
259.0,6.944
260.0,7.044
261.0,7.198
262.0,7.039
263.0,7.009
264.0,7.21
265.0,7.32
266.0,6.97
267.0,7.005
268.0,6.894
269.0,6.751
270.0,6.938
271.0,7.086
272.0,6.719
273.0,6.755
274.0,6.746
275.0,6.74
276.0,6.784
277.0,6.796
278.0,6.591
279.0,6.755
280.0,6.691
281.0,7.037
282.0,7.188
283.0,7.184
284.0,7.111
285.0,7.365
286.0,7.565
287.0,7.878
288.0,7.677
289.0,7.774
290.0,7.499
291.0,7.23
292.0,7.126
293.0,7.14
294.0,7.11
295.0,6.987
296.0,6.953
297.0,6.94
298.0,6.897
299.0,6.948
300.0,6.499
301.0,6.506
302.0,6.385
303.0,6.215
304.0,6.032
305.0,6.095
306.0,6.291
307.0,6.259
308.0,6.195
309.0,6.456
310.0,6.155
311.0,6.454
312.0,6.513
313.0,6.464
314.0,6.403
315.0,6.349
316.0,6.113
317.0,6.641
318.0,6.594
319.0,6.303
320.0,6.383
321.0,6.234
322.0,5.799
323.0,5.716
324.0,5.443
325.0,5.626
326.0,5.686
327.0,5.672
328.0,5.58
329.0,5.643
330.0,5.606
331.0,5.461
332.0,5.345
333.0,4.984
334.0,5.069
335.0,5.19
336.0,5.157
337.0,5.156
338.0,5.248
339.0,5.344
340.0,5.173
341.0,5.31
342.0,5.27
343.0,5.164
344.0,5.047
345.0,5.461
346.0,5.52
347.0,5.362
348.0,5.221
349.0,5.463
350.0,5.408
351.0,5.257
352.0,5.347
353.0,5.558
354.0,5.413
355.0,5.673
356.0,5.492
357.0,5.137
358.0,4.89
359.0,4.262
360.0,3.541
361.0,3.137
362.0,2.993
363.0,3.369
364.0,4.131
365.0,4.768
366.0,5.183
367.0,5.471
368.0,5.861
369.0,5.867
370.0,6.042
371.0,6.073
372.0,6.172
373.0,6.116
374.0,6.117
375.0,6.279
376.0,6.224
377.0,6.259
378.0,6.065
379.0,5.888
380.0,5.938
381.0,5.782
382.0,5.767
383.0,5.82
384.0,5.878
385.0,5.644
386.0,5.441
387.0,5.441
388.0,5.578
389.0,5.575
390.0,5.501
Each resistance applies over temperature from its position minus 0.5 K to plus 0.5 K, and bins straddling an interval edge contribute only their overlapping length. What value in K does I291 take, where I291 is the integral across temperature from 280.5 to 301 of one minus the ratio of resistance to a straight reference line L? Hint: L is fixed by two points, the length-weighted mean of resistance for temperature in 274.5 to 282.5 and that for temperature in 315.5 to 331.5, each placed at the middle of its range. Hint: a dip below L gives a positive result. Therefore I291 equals -1.9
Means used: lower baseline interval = 6.82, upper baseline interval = 5.91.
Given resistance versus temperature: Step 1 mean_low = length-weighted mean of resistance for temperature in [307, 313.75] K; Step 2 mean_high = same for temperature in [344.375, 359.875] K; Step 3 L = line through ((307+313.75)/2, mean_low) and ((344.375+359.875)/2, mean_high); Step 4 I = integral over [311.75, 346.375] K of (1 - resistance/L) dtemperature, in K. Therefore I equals 1.2 K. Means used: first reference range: 6.37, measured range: 5.67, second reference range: 5.25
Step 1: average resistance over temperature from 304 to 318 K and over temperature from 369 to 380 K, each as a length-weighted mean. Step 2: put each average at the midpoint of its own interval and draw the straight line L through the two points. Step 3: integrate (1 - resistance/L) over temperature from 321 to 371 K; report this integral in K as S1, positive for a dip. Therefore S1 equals 8.18 K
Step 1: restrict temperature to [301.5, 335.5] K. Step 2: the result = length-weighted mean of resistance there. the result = 5.98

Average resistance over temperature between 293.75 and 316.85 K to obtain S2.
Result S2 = 6.48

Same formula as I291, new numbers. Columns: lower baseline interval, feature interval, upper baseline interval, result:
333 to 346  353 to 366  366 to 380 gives 2.7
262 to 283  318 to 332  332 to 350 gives -0.4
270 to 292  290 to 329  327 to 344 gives -1.4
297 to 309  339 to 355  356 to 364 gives -2.8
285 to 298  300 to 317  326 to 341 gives 0.5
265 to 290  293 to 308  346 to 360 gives -0.2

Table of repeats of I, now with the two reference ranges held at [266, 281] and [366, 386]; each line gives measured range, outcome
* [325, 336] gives 1.6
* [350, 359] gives 1.2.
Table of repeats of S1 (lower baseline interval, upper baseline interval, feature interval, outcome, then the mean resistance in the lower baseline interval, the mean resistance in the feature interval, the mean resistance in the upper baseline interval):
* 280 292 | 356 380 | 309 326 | 0.9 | 7.37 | 6.19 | 5.23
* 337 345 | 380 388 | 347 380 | 1.2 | 5.23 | 5.28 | 5.69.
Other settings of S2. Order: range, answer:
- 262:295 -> 7.08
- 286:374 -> 5.82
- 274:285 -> 6.9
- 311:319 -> 6.43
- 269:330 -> 6.61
